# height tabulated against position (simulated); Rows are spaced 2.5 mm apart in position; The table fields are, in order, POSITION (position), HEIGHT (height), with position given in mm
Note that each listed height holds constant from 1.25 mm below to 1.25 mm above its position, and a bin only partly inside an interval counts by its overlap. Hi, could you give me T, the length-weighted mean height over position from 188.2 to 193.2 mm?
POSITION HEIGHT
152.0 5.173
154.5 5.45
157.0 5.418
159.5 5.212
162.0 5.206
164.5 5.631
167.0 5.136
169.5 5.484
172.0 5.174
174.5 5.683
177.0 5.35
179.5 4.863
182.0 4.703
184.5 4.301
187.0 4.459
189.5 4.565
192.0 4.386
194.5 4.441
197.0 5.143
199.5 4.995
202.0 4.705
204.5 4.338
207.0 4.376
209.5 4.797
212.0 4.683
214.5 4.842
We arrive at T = 4.48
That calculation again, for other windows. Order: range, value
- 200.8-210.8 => 4.55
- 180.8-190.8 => 4.51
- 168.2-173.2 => 5.33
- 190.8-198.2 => 4.66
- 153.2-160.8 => 5.36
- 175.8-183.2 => 4.97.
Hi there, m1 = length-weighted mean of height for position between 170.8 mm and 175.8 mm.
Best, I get 5.43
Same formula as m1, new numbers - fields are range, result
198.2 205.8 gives 4.68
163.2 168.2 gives 5.38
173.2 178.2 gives 5.51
